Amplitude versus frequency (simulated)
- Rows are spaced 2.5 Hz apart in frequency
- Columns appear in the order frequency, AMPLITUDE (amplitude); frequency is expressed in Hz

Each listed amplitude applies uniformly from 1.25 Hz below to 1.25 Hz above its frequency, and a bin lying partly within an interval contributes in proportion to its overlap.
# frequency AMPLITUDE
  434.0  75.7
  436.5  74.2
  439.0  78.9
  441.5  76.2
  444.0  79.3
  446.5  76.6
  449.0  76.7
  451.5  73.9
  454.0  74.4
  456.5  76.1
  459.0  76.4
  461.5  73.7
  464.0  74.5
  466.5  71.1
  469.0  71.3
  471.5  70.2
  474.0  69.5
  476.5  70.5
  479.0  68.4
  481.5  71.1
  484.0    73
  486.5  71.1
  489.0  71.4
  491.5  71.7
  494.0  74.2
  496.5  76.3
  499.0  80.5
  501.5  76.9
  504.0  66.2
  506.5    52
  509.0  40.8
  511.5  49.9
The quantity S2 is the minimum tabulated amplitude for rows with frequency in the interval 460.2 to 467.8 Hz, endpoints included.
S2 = 71.1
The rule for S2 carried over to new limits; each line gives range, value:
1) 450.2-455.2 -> 73.9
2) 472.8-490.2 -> 68.4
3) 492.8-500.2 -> 74.2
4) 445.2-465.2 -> 73.7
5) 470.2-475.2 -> 69.5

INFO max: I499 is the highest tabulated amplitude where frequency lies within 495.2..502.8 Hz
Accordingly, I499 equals 80.5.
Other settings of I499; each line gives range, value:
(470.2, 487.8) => 73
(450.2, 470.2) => 76.4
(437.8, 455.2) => 79.3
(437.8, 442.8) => 78.9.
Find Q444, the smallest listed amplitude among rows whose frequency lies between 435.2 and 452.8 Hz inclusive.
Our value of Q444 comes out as 73.9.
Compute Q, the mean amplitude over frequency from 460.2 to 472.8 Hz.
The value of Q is 72.2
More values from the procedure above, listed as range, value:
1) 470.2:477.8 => 70.1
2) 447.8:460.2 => 75.5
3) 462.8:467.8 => 72.8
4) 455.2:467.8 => 74.3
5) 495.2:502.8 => 77.8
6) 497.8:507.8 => 68.7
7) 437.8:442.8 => 77.6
